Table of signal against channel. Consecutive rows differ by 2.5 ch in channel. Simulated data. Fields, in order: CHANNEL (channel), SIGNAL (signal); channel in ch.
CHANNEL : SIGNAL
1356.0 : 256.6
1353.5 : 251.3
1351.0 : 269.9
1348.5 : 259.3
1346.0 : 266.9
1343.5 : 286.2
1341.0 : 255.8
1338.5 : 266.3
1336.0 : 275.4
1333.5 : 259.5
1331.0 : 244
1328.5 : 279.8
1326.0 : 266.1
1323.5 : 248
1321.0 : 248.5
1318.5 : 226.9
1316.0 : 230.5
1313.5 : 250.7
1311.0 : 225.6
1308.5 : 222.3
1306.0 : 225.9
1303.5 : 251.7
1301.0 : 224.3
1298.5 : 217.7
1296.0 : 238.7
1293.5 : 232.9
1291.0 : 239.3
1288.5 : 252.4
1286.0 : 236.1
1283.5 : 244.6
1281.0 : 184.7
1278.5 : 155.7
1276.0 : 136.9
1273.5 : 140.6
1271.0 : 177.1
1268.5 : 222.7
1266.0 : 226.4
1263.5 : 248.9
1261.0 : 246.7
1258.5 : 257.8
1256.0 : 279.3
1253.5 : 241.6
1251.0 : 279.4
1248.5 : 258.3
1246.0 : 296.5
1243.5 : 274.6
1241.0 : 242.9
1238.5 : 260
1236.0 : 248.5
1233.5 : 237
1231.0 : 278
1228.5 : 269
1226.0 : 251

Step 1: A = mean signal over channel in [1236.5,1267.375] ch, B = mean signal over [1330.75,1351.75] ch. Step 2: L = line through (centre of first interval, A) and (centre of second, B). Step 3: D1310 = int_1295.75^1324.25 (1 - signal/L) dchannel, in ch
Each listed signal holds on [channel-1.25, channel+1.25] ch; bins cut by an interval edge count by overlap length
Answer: 3.2 ch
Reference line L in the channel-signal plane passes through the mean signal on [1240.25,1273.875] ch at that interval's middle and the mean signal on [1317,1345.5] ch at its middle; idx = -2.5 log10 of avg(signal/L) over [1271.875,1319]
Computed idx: 0.16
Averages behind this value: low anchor 245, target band 217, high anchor 260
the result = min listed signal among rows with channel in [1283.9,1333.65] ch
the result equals 217.7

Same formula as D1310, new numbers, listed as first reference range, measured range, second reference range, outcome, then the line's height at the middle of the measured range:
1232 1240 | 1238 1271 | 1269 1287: -5.0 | 220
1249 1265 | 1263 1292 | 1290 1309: 4.9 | 246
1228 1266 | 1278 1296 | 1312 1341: 2.3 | 257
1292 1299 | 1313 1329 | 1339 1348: 0.2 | 251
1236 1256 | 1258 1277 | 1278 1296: 3.0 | 244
